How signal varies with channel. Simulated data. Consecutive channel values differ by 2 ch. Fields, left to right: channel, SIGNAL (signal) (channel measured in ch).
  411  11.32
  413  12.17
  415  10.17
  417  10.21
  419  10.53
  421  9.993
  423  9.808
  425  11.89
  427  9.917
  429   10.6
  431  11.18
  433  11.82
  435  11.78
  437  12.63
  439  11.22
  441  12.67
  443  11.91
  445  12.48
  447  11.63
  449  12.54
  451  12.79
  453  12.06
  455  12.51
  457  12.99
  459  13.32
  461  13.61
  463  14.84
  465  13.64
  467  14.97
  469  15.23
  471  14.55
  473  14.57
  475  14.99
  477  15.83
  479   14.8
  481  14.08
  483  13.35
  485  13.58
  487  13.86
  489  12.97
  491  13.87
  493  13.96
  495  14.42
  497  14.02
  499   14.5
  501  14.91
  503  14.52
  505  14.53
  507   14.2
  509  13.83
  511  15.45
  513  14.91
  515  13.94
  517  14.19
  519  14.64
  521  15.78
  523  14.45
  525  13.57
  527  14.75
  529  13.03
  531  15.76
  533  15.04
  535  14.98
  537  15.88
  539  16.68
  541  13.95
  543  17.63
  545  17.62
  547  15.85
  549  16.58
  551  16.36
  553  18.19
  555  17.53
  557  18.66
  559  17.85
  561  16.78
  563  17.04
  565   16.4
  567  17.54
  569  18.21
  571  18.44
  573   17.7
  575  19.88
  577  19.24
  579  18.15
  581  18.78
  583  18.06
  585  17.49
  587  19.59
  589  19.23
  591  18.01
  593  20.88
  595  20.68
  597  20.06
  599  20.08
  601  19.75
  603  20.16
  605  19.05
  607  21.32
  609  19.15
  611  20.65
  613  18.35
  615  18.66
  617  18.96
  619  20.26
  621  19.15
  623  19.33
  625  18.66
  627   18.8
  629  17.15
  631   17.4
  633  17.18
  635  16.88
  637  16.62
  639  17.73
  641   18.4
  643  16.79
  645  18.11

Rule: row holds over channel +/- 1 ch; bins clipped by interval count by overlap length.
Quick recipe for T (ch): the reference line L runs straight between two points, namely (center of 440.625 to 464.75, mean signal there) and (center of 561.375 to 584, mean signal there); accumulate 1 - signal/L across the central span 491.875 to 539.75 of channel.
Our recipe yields 2.8 ch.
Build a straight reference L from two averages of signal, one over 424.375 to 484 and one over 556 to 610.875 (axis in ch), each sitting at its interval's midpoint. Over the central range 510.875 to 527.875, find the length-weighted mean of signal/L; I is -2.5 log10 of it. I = 0.10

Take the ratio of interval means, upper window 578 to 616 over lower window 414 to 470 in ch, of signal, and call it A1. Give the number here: 1.60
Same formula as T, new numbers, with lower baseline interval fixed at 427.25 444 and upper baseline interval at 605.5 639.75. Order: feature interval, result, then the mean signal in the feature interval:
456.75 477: -2.5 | 14.4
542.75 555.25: -0.9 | 17.1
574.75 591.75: -1.5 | 18.7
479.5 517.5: -0.5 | 14.2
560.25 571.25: -0.6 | 17.3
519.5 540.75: 0.3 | 14.9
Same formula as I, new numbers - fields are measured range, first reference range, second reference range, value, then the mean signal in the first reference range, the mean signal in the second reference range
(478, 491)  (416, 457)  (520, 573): -0.01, 11.5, 16.4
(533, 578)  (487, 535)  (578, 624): -0.02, 14.4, 19.4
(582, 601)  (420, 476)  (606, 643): -0.11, 12.6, 18.5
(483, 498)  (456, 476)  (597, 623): 0.11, 14.3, 19.6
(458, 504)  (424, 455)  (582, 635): -0.05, 11.8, 19.1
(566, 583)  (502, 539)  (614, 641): -0.12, 14.7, 18.2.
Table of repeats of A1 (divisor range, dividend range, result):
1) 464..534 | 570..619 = 1.34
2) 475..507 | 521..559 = 1.12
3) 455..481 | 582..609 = 1.36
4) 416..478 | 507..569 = 1.26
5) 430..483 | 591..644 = 1.43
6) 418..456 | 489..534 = 1.25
